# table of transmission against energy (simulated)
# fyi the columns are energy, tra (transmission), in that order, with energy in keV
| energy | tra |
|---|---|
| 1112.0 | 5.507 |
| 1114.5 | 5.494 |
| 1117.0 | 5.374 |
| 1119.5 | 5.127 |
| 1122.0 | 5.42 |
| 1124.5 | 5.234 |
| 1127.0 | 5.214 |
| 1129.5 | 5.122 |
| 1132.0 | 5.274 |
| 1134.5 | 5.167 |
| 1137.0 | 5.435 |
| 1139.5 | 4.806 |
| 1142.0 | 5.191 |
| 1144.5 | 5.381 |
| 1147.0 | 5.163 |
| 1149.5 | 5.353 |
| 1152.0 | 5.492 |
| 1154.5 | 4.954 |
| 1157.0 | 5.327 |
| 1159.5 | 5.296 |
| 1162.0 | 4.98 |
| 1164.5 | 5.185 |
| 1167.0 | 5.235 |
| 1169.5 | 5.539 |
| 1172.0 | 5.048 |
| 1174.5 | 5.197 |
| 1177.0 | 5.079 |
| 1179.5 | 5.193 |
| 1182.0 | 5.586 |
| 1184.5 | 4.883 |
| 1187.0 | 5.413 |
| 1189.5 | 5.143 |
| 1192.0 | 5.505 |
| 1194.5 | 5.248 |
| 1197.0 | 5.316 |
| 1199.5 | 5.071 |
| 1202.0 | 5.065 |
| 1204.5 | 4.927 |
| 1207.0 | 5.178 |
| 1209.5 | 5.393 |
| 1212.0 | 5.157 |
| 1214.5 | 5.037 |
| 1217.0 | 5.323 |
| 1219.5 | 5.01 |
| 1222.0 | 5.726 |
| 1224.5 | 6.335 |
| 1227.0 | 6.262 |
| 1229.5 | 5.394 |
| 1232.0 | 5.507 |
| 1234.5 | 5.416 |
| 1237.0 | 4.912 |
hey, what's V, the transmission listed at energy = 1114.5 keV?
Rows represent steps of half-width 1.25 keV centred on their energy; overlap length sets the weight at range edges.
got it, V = 5.494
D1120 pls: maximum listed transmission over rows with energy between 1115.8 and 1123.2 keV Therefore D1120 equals 5.42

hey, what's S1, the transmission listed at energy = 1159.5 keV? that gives 5.296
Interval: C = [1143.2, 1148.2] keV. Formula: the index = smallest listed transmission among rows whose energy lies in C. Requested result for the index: 5.163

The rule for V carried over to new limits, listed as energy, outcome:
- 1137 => 5.435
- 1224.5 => 6.335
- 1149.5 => 5.353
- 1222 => 5.726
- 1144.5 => 5.381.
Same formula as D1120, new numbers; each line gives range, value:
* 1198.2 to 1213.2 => 5.393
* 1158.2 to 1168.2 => 5.296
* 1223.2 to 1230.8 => 6.335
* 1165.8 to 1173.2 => 5.539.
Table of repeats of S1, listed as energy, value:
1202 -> 5.065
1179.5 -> 5.193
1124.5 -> 5.234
